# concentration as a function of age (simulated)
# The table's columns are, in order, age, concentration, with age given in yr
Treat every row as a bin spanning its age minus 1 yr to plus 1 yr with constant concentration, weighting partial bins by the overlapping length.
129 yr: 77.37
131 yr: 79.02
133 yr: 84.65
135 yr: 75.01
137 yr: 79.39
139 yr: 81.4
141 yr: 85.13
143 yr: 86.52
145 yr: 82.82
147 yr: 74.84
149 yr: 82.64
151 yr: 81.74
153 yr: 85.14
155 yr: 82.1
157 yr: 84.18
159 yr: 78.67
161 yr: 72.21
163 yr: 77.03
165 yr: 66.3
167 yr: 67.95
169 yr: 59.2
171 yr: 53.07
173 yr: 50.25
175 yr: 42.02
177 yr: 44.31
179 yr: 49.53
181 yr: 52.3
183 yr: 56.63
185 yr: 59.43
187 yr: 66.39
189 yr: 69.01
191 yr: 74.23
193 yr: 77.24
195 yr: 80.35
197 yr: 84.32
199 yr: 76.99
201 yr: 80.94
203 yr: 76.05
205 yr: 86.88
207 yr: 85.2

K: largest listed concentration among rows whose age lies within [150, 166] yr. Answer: 85.14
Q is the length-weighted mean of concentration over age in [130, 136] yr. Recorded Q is 79.6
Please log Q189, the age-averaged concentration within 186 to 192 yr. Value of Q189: 69.9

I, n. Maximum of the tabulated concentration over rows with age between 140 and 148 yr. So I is 86.52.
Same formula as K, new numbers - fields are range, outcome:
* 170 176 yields 53.07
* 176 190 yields 69.01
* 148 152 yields 82.64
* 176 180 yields 49.53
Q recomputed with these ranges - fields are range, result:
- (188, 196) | 75.2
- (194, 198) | 82.3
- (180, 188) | 58.7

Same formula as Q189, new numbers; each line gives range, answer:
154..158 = 83.1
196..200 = 80.7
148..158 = 83.2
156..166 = 75.7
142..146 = 84.7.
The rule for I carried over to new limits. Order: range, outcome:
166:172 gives 67.95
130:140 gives 84.65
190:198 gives 84.32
